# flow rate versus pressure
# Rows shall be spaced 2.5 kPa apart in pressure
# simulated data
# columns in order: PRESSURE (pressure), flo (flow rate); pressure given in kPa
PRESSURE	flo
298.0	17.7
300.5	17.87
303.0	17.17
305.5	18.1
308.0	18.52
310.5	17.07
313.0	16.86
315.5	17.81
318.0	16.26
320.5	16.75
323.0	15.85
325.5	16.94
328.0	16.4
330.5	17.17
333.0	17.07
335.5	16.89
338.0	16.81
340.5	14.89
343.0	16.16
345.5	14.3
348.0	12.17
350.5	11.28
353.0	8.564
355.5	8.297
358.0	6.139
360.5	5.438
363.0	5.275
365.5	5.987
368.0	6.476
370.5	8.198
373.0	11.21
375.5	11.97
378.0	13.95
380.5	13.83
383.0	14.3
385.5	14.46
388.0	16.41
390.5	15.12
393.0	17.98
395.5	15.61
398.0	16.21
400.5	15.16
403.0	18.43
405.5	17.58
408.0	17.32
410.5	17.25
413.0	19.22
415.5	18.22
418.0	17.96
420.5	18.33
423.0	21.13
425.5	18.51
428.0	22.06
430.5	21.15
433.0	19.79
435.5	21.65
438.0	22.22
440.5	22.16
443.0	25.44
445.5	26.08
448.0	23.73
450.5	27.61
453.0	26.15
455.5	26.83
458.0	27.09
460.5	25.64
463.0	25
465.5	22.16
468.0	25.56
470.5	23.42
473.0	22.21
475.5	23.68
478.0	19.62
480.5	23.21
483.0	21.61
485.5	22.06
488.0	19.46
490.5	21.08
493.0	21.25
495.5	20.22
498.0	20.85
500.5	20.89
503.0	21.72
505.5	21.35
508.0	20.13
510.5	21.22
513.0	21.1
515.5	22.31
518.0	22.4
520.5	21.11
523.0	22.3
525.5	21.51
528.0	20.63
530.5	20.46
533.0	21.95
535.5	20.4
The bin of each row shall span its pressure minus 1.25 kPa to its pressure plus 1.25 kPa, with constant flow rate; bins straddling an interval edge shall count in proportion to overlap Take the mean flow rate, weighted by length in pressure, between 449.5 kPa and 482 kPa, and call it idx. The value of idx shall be 24.4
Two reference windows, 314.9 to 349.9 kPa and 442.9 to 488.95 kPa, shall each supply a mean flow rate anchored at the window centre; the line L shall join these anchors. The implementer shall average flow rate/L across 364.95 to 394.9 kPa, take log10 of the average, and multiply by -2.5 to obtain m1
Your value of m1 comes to 0.43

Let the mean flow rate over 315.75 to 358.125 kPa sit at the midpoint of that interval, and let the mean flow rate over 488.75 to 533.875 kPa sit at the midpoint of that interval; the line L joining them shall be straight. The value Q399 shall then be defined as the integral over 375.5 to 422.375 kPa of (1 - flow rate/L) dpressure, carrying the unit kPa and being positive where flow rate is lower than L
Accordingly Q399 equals 1.35 kPa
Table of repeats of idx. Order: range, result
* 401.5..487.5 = 22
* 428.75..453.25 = 23.5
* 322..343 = 16.5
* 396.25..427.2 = 18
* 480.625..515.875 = 21.1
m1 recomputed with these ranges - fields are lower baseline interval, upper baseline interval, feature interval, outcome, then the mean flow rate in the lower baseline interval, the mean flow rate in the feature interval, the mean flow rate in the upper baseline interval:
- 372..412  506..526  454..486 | -0.230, 15.5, 23.8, 21.5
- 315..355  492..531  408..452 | -0.152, 15.2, 21.2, 21.2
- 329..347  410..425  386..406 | 0.101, 16.1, 16.4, 18.7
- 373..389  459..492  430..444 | -0.155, 13.9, 22.1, 22.7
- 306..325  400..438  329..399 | 0.389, 17.1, 12.6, 19.1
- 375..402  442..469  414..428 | 0.060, 15.1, 19.1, 25.6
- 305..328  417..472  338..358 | 0.457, 17.1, 12.1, 23.2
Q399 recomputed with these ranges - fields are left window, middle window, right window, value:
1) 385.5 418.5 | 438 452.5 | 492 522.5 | -4.7 kPa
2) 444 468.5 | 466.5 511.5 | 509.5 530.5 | 3.5 kPa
